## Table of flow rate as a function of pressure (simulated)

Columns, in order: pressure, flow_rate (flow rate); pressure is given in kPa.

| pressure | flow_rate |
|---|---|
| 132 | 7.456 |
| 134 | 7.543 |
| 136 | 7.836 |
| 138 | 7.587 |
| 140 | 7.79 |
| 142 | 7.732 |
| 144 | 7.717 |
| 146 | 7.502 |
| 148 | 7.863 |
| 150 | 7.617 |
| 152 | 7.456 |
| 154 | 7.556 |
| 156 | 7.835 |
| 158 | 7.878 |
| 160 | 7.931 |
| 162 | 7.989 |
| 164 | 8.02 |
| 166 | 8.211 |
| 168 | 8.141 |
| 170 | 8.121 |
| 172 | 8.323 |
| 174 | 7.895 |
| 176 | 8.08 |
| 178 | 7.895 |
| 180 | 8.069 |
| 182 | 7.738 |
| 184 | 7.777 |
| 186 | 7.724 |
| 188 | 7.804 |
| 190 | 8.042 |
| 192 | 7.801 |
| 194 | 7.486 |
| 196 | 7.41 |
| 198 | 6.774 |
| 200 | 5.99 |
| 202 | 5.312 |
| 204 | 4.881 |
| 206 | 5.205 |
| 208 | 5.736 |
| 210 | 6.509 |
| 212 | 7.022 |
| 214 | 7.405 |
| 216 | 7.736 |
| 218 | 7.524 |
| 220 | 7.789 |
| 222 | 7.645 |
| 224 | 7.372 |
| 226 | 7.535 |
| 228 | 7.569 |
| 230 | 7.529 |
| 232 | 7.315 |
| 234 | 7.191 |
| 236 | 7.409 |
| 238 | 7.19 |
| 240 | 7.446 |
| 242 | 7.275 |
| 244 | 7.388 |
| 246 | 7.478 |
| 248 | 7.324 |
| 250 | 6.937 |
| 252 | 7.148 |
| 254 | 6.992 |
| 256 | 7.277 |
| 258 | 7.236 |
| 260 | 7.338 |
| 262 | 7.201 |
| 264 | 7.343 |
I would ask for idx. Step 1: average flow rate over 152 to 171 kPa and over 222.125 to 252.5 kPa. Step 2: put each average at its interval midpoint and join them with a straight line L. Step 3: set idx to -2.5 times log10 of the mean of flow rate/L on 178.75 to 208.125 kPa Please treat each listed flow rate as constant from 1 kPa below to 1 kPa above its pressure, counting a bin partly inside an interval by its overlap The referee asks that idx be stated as 0.110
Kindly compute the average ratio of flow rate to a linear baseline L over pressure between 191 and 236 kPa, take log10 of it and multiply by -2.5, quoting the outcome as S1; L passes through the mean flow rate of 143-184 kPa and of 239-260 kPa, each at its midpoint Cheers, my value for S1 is 0.084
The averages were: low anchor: 7.89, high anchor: 7.25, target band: 6.95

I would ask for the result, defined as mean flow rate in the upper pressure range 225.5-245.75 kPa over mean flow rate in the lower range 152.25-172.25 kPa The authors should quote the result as 0.9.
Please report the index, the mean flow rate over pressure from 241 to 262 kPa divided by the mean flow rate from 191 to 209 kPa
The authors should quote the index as 1.2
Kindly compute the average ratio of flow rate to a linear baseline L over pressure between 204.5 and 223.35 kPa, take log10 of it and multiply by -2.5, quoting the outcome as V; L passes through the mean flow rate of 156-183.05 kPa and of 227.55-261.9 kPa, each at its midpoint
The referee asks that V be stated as 0.10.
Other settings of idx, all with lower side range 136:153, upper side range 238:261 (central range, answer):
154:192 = -0.06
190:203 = 0.09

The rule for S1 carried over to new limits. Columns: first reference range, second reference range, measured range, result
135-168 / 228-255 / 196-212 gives 0.25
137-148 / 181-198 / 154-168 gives -0.04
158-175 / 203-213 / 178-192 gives -0.11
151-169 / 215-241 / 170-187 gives -0.02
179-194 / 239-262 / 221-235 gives 0.00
